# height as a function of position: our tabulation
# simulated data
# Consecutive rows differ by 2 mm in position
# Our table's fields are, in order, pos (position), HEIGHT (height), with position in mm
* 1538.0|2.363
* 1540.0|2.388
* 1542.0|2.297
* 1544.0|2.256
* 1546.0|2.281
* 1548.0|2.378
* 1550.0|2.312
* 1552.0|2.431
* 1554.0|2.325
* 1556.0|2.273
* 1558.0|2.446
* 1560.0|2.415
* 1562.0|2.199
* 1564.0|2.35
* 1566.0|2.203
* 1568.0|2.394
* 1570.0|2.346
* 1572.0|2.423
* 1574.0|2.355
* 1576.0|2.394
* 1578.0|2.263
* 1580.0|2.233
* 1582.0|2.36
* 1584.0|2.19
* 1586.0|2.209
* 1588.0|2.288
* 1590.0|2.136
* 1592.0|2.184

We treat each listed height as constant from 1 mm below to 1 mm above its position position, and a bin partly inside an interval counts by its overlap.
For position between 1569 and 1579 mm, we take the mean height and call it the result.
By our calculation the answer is 2.36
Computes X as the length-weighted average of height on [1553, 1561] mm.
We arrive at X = 2.36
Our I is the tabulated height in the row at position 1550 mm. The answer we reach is 2.312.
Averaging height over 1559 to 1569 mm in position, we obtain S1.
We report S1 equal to 2.31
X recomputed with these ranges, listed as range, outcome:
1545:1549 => 2.33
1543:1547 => 2.27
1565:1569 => 2.3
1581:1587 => 2.25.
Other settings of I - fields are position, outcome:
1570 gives 2.346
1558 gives 2.446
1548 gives 2.378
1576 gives 2.394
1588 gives 2.288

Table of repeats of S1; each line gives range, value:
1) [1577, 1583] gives 2.29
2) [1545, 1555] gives 2.35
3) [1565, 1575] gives 2.34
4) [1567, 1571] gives 2.37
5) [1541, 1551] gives 2.3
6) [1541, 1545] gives 2.28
